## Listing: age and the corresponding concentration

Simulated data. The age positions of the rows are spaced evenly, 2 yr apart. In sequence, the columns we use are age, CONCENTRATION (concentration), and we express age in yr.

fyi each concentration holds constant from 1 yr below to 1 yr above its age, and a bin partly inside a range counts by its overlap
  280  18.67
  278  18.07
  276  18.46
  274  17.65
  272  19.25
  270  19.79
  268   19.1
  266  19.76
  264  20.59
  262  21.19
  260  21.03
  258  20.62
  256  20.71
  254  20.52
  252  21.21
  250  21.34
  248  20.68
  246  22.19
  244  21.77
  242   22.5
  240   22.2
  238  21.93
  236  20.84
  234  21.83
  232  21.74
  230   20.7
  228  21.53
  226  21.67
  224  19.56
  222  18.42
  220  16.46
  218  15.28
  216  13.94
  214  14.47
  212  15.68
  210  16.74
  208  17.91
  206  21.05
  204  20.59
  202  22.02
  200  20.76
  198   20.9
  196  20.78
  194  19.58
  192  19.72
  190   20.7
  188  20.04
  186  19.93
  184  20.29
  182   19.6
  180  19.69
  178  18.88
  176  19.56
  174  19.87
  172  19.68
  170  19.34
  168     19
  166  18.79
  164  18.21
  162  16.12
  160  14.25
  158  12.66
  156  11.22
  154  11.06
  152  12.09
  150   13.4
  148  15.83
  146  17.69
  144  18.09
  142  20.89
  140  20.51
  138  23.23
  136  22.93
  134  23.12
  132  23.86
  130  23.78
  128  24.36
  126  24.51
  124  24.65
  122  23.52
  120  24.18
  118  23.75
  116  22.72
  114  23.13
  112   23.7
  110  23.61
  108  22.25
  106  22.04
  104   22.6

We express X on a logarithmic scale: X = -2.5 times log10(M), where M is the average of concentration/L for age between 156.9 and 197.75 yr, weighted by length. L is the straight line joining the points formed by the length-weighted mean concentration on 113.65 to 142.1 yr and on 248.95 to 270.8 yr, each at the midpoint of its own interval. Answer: 0.181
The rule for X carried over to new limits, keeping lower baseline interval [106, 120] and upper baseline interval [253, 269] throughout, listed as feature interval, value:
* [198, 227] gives 0.169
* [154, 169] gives 0.398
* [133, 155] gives 0.244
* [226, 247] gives -0.042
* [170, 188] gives 0.118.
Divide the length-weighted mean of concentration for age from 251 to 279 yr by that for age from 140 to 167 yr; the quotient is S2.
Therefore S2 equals 1.3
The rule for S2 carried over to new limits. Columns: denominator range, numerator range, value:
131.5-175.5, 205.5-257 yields 1.11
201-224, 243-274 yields 1.17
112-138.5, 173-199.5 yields 0.84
